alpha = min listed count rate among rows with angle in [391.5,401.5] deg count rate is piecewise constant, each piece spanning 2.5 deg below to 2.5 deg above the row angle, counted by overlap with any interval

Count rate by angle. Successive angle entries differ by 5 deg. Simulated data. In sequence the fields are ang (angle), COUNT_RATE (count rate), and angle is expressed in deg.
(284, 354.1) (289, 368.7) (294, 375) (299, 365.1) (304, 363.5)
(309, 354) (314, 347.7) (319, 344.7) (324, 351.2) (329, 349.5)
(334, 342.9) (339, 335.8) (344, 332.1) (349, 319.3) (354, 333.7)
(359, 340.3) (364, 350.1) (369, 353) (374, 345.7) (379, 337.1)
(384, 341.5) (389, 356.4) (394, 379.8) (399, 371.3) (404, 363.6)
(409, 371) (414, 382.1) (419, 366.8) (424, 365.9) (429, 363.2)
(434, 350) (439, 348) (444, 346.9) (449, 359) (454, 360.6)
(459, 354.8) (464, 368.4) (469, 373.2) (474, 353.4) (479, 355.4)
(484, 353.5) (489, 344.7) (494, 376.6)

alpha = 371.3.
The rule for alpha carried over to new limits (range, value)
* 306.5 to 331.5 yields 344.7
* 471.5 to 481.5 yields 353.4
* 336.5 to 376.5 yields 319.3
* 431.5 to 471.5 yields 346.9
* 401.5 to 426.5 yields 363.6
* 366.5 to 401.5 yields 337.1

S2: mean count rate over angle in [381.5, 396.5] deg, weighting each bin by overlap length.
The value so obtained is 359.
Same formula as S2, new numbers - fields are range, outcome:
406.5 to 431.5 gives 370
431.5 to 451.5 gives 351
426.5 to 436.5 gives 357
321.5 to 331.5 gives 350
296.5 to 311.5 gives 361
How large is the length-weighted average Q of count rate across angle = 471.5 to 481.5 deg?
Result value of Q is 354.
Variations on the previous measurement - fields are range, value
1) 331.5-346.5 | 337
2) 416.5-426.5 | 366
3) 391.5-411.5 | 371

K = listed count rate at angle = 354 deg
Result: 333.7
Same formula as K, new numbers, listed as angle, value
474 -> 353.4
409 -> 371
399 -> 371.3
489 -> 344.7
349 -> 319.3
